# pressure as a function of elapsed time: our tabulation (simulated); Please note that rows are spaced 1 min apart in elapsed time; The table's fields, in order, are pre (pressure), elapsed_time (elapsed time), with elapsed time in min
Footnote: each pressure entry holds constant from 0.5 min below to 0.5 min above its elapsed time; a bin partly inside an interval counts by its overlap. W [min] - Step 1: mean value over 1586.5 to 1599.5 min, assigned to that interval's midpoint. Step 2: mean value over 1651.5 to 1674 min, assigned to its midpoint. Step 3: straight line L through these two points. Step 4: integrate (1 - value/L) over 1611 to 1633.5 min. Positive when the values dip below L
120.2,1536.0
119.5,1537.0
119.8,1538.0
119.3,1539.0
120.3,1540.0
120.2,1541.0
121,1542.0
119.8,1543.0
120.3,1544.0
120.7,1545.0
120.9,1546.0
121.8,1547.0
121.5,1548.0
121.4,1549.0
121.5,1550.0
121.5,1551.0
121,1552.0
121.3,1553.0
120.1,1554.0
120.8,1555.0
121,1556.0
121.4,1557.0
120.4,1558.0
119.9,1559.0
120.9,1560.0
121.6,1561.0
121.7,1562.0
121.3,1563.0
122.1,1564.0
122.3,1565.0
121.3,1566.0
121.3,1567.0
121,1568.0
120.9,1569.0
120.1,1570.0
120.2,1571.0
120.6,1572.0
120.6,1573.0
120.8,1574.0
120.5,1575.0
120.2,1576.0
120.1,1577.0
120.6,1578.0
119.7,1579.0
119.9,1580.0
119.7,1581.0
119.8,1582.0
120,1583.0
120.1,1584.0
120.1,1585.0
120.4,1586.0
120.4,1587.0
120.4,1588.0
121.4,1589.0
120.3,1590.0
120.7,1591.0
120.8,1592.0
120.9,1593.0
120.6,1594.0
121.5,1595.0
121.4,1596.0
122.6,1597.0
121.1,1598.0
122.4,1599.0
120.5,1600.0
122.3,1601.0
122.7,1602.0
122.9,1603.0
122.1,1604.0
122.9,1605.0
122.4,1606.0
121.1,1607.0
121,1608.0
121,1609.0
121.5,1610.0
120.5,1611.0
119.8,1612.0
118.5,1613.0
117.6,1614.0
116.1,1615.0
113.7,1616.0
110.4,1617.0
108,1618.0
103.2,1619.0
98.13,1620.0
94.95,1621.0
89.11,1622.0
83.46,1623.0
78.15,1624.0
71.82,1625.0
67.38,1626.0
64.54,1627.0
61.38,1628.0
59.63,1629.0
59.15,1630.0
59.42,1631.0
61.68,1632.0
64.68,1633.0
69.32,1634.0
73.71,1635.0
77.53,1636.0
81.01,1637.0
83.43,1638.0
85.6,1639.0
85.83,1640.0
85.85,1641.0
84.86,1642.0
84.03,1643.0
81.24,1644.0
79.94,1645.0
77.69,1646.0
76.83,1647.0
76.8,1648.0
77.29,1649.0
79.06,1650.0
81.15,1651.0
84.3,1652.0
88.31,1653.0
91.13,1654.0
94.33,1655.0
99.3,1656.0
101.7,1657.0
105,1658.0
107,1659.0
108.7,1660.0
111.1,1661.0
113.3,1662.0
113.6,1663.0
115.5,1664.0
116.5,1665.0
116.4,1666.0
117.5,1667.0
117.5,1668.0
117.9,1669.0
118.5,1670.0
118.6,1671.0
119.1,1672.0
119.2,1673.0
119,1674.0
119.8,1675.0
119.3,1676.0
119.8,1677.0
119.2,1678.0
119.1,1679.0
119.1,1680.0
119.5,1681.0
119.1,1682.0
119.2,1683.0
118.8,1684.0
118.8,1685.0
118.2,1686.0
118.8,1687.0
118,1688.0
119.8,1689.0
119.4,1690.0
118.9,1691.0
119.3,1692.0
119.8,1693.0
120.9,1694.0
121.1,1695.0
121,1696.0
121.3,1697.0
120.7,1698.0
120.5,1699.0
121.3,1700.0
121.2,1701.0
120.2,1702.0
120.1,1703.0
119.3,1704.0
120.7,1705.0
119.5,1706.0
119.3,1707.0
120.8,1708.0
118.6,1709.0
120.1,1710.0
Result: 5.5 min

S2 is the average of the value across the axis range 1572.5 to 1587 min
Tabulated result 120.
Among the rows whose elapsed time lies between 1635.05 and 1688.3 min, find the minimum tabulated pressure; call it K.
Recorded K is 76.8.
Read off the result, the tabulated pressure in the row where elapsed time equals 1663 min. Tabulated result 113.6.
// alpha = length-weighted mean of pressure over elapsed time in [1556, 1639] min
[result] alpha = 109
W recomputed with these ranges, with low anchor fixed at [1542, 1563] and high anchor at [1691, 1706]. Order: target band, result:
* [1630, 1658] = 9.20 min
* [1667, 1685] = 0.24 min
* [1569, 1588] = 0.10 min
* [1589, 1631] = 4.75 min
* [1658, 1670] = 0.66 min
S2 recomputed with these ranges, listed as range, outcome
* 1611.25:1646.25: 85.2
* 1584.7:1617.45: 120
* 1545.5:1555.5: 121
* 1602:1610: 122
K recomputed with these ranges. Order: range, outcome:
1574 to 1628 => 61.38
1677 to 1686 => 118.2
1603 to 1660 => 59.15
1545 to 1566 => 119.9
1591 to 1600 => 120.5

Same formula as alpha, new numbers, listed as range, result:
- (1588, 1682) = 102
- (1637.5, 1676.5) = 99.8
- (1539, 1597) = 121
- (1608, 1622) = 112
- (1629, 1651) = 76.2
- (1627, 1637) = 65.9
